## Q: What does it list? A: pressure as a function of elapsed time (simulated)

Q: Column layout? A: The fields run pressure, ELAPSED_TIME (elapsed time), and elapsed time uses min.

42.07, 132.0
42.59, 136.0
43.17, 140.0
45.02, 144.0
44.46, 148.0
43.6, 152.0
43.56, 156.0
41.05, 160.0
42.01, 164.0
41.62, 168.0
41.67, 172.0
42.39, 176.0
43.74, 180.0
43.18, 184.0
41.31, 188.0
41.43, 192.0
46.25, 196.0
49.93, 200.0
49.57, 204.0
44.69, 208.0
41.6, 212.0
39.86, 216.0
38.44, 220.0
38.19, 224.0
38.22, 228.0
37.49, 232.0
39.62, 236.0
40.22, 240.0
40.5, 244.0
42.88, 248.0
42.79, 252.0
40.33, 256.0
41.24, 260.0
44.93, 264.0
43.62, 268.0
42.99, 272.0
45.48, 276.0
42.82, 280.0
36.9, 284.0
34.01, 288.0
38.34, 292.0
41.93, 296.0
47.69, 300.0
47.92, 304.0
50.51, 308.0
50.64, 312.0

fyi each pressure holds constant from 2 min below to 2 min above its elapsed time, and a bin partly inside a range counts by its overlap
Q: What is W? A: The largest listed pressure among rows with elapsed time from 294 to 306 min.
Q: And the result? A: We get 47.92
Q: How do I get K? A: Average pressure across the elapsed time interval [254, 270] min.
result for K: 42.5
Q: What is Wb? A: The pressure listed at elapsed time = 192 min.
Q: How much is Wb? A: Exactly 41.43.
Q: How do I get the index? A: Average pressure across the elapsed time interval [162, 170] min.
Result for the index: 41.8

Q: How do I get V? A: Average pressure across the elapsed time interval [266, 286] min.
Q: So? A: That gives 42.4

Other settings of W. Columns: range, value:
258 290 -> 45.48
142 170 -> 45.02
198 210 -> 49.93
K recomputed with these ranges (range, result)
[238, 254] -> 41.6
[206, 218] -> 42.1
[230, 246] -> 39.5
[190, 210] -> 46.4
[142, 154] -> 44.4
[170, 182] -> 42.6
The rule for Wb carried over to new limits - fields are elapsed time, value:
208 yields 44.69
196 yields 46.25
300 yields 47.69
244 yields 40.5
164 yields 42.01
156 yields 43.56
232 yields 37.49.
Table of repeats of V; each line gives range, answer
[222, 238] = 38.4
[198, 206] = 49.8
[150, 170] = 42.4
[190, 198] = 43.8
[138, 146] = 44.1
